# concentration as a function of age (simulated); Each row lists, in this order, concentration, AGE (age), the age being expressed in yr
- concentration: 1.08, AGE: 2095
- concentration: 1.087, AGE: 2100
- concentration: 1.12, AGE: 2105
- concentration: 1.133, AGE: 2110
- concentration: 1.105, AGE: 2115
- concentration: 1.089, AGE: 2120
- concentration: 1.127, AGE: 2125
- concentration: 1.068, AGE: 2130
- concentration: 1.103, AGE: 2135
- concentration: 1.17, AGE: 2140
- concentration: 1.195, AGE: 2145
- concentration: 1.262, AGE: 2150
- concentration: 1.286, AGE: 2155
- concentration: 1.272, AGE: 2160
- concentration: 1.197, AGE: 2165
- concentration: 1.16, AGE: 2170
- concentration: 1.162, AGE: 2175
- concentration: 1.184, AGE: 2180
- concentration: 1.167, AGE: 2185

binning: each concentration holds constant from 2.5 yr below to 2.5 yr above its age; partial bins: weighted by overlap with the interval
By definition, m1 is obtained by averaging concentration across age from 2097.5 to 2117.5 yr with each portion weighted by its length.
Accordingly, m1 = 1.11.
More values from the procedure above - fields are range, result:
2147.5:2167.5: 1.25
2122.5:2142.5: 1.12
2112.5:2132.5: 1.1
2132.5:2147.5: 1.16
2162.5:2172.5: 1.18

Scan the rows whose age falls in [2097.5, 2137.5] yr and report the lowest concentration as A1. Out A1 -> 1.068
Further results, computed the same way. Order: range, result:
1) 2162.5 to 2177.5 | 1.16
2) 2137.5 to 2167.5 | 1.17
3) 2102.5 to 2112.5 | 1.12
